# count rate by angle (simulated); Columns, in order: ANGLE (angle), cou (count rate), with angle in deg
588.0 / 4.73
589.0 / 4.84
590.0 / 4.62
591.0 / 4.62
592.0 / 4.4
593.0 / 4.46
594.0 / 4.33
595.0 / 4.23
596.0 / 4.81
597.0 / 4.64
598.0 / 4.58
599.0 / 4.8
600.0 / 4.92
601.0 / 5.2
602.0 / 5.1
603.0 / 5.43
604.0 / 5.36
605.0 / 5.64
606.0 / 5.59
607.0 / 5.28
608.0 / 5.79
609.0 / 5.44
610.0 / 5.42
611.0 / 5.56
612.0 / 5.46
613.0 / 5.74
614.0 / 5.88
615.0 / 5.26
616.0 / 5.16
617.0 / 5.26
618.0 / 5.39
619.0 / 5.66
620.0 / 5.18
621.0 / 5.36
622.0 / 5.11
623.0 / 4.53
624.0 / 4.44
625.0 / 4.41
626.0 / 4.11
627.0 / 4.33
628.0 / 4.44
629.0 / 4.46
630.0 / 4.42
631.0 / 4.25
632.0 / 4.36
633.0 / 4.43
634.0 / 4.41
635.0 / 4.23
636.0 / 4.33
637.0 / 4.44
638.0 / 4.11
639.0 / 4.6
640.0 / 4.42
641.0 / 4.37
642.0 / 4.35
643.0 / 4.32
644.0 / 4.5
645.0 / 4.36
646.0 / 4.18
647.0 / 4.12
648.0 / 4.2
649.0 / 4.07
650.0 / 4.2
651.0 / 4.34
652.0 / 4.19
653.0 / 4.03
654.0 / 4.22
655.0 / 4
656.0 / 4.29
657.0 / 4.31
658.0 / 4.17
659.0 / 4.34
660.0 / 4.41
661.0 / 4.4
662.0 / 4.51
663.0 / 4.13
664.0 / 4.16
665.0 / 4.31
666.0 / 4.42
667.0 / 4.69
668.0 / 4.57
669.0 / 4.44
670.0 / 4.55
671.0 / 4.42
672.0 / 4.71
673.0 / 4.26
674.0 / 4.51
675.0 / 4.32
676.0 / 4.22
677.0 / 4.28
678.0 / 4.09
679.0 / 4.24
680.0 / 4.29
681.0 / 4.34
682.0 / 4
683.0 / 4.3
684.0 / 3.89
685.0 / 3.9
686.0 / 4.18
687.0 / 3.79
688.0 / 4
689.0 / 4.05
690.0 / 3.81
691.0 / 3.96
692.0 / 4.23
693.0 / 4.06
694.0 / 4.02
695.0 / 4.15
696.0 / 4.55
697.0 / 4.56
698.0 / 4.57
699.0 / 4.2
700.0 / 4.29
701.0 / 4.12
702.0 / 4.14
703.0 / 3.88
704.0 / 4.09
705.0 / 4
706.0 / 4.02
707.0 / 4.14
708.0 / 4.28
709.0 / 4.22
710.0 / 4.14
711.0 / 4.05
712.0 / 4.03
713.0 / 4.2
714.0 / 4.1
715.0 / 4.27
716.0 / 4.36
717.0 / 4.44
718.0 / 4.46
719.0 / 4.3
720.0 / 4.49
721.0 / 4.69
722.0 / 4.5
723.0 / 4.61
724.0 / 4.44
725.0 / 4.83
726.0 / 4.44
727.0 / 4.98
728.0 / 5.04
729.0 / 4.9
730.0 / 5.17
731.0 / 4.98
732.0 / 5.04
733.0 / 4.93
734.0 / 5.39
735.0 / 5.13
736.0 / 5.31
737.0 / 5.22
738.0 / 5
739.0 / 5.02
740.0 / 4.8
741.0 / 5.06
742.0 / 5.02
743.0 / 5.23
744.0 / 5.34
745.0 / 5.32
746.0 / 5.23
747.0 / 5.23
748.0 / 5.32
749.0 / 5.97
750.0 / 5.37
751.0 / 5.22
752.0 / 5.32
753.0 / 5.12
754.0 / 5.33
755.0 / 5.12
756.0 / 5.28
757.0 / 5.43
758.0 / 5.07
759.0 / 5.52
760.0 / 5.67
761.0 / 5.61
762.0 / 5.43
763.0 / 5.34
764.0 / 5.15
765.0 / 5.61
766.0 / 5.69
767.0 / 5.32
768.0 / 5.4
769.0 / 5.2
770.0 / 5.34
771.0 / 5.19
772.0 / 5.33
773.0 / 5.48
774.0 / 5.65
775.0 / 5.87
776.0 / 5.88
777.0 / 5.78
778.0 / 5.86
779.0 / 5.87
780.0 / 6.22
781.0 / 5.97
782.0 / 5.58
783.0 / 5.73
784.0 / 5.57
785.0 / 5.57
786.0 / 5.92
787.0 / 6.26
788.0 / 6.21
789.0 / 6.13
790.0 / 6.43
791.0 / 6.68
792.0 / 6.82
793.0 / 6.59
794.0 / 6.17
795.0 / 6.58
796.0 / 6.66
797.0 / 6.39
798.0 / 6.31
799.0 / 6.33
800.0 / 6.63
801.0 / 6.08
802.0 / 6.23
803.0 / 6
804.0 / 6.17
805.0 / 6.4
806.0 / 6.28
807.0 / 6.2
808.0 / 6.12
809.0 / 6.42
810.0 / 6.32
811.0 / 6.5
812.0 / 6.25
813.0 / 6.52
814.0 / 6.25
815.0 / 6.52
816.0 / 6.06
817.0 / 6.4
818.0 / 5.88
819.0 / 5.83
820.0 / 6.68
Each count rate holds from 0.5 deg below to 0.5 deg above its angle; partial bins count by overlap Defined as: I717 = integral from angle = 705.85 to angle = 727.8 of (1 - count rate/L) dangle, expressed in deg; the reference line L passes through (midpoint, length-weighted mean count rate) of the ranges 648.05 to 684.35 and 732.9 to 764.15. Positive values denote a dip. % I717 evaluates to 2.3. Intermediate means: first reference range 4.3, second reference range 5.27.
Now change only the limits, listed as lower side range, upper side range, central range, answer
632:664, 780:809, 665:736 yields 8.6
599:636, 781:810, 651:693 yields 8.9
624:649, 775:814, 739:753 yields 0.9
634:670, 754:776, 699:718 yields 2.7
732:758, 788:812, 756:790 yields 1.0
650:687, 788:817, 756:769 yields 0.7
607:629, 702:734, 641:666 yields 3.2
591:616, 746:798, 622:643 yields 3.4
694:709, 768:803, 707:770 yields 0.3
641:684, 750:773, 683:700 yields 1.8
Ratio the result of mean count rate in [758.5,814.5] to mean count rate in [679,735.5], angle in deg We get 1.4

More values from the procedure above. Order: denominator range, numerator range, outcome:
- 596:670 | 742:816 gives 1.25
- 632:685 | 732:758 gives 1.21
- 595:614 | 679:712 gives 0.79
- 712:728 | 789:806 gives 1.43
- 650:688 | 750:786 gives 1.29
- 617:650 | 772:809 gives 1.36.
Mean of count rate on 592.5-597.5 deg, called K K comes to 4.49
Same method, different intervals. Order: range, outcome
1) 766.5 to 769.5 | 5.31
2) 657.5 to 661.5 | 4.33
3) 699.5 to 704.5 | 4.1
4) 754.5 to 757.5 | 5.28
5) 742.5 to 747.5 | 5.27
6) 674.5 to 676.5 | 4.27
